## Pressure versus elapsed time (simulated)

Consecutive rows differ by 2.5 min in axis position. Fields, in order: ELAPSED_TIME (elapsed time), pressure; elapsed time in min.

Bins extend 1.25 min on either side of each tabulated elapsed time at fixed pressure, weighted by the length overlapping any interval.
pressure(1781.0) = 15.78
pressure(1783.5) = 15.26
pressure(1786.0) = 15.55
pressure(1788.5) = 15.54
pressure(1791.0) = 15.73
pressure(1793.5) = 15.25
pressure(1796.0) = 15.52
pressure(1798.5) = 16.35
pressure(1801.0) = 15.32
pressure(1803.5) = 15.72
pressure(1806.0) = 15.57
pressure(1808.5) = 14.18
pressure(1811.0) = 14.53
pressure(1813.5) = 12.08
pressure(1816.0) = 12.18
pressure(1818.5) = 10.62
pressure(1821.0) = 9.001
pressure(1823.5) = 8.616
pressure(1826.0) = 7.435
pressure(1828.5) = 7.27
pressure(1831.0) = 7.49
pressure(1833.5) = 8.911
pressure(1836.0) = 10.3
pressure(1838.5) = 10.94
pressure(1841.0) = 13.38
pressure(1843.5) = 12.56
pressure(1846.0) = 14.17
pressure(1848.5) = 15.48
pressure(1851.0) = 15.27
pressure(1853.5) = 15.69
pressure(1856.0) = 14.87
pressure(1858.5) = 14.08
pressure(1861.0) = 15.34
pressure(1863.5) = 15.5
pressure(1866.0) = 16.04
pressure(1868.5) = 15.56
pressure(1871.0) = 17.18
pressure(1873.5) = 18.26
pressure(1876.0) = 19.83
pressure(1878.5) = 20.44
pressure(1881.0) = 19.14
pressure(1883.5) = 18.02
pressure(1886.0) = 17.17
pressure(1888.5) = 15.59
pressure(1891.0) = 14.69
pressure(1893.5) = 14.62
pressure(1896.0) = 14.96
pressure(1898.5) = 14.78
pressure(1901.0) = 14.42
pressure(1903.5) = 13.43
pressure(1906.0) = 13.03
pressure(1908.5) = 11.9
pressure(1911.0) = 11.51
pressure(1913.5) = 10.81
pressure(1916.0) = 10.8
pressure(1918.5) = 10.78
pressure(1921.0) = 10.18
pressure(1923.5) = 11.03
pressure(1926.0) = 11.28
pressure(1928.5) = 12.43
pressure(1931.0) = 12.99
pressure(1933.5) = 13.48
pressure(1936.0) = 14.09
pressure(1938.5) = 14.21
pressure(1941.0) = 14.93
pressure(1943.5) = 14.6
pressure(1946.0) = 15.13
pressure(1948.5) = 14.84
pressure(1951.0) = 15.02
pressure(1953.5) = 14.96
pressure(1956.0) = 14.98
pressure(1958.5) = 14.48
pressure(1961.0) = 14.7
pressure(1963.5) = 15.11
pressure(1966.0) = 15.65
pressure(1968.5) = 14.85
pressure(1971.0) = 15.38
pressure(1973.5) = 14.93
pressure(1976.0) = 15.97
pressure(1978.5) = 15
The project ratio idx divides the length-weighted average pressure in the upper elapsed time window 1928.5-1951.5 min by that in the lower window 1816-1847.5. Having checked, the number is 1.4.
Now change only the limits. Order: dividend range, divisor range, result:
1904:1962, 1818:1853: 1.20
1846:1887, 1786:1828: 1.25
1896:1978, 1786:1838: 1.10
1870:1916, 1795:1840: 1.31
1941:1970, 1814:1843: 1.53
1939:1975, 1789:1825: 1.10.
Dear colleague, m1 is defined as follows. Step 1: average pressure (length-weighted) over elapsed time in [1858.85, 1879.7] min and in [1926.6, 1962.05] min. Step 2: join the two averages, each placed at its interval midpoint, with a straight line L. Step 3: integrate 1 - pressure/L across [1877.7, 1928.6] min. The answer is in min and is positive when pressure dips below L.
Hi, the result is 6.70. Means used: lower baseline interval 17.1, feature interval 13.8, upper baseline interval 14.3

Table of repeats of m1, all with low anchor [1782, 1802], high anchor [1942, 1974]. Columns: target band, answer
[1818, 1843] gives 9.7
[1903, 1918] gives 3.3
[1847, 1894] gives -3.7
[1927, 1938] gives 1.3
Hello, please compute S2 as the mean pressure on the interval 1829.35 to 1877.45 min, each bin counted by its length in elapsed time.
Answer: 14.2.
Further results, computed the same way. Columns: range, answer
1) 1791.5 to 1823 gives 13.8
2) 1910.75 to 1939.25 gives 11.9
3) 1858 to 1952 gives 14.5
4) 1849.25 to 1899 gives 16.4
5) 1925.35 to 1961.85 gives 14.2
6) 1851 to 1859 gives 15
